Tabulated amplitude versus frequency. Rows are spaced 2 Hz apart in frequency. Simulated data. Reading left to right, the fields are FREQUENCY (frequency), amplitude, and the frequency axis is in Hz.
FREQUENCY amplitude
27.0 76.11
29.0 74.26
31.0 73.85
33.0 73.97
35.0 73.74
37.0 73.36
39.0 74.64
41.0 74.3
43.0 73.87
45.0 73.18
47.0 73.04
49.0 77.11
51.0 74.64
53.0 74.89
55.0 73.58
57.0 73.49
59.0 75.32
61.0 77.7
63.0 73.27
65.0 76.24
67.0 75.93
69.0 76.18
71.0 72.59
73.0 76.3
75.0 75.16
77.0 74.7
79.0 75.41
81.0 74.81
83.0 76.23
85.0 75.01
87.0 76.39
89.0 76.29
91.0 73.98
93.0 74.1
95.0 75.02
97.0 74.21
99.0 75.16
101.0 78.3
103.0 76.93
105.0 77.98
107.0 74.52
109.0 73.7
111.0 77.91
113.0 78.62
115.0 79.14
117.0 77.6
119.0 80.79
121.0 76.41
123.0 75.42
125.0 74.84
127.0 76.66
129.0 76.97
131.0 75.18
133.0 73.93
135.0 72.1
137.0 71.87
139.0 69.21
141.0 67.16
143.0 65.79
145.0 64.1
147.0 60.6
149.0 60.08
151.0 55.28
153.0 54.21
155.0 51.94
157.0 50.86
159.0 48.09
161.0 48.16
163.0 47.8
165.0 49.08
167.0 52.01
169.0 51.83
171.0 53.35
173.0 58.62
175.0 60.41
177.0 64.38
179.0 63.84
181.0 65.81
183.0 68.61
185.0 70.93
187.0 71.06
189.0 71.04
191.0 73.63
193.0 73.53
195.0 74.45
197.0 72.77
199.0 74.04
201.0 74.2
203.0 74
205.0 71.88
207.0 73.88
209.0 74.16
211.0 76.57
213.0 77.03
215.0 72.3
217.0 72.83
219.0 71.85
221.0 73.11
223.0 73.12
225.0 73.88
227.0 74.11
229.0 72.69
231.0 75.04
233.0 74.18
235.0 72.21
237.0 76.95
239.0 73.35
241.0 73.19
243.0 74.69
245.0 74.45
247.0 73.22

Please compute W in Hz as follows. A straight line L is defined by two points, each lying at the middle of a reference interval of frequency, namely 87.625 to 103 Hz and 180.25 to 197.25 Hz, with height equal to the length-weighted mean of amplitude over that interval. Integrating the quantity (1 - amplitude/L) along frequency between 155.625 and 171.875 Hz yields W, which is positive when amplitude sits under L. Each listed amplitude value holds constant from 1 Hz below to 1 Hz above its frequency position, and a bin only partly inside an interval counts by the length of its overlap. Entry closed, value 5.0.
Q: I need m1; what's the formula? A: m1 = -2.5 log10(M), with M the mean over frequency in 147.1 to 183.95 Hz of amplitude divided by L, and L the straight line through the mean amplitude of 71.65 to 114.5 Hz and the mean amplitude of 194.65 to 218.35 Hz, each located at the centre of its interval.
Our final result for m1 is 0.31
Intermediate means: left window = 75.8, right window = 74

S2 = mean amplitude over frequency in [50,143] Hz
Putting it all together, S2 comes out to 75.2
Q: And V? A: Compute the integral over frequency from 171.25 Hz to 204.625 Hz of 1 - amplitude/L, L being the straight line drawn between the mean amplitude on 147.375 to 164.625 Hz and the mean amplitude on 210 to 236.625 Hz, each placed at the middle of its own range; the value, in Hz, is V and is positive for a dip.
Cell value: -3.5 Hz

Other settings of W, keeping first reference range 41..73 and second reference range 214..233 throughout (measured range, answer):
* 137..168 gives 7.2 Hz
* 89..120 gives -0.9 Hz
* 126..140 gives 0.1 Hz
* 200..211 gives -0.1 Hz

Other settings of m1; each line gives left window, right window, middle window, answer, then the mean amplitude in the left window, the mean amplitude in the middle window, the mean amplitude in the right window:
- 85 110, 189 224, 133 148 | 0.11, 75.5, 67.7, 73.6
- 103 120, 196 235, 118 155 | 0.11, 77.5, 69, 73.7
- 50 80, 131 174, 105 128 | -0.18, 75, 76.9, 58.8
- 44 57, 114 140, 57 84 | -0.01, 74.3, 75.3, 75.4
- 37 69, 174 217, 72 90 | -0.02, 74.7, 75.6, 71.4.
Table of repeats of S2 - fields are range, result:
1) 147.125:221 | 64.6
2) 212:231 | 73.5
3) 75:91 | 75.4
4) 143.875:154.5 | 58.6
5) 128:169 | 60.5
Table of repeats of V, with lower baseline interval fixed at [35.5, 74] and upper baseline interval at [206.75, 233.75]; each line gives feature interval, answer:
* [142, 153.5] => 2.2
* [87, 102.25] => -0.2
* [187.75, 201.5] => 0.1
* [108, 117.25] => -0.4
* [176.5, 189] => 1.1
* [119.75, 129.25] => -0.2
